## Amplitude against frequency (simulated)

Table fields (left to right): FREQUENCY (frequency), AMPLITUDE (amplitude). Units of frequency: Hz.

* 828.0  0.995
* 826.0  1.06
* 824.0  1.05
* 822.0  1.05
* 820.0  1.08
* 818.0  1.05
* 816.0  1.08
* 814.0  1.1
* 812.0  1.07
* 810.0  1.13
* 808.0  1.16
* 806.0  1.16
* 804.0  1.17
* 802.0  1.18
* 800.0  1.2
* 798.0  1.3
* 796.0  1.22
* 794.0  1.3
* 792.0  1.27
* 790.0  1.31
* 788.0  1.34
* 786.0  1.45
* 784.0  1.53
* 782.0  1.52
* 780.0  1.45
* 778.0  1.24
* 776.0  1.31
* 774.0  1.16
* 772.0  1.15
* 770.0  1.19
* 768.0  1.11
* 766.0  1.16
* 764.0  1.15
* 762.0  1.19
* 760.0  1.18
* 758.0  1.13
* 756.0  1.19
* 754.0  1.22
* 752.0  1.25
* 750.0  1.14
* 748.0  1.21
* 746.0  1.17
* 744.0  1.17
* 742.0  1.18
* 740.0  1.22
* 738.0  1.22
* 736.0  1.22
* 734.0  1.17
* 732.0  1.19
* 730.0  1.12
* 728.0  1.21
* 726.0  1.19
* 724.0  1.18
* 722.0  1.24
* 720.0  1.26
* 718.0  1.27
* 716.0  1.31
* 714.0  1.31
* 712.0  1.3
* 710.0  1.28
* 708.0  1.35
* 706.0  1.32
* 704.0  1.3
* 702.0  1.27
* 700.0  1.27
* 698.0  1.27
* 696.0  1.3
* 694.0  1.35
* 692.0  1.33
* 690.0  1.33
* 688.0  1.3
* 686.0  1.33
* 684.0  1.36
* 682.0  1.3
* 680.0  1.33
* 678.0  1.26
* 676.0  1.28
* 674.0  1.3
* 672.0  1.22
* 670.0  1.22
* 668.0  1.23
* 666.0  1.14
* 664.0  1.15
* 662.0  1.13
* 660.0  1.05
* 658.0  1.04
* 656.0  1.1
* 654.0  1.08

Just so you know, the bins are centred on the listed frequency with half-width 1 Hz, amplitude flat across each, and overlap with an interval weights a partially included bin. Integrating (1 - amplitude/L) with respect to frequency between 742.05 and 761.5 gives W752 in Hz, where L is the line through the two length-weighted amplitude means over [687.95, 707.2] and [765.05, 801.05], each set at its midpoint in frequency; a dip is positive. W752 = 1.7 Hz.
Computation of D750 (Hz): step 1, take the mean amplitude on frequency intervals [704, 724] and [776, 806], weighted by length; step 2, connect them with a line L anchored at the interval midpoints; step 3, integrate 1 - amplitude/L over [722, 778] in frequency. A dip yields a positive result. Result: 4.9 Hz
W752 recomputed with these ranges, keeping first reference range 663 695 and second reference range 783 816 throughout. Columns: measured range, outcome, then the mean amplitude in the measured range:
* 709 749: 1.27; 1.22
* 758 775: 1.22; 1.16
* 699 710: -0.27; 1.3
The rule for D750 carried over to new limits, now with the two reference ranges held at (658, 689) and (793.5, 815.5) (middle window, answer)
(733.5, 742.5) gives 0.0 Hz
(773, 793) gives -2.9 Hz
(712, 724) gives -0.6 Hz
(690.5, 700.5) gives -0.7 Hz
